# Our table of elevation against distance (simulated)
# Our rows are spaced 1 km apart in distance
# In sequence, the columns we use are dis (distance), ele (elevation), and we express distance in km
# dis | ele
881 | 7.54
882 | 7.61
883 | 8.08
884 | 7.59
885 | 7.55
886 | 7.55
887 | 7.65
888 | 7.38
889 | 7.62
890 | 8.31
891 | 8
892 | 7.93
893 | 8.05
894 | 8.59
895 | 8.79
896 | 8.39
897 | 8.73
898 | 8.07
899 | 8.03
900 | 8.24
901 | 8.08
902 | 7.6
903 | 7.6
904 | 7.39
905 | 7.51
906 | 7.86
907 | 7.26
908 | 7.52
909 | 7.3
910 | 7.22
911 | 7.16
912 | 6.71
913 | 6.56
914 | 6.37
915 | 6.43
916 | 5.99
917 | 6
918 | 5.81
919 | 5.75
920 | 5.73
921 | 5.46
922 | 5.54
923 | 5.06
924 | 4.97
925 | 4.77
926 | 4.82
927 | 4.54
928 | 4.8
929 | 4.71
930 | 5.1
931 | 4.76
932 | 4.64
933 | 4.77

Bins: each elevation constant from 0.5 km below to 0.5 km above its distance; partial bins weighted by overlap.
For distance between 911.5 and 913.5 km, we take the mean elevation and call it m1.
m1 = 6.63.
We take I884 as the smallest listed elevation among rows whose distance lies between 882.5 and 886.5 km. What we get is 7.55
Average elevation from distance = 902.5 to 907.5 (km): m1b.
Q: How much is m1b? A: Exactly 7.52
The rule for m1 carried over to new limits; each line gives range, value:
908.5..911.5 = 7.23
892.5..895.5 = 8.48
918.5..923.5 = 5.51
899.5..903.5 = 7.88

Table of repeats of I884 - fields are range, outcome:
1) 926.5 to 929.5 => 4.54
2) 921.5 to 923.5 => 5.06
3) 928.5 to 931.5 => 4.71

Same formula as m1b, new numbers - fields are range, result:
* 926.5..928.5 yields 4.67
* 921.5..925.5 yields 5.08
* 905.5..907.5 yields 7.56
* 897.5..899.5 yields 8.05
